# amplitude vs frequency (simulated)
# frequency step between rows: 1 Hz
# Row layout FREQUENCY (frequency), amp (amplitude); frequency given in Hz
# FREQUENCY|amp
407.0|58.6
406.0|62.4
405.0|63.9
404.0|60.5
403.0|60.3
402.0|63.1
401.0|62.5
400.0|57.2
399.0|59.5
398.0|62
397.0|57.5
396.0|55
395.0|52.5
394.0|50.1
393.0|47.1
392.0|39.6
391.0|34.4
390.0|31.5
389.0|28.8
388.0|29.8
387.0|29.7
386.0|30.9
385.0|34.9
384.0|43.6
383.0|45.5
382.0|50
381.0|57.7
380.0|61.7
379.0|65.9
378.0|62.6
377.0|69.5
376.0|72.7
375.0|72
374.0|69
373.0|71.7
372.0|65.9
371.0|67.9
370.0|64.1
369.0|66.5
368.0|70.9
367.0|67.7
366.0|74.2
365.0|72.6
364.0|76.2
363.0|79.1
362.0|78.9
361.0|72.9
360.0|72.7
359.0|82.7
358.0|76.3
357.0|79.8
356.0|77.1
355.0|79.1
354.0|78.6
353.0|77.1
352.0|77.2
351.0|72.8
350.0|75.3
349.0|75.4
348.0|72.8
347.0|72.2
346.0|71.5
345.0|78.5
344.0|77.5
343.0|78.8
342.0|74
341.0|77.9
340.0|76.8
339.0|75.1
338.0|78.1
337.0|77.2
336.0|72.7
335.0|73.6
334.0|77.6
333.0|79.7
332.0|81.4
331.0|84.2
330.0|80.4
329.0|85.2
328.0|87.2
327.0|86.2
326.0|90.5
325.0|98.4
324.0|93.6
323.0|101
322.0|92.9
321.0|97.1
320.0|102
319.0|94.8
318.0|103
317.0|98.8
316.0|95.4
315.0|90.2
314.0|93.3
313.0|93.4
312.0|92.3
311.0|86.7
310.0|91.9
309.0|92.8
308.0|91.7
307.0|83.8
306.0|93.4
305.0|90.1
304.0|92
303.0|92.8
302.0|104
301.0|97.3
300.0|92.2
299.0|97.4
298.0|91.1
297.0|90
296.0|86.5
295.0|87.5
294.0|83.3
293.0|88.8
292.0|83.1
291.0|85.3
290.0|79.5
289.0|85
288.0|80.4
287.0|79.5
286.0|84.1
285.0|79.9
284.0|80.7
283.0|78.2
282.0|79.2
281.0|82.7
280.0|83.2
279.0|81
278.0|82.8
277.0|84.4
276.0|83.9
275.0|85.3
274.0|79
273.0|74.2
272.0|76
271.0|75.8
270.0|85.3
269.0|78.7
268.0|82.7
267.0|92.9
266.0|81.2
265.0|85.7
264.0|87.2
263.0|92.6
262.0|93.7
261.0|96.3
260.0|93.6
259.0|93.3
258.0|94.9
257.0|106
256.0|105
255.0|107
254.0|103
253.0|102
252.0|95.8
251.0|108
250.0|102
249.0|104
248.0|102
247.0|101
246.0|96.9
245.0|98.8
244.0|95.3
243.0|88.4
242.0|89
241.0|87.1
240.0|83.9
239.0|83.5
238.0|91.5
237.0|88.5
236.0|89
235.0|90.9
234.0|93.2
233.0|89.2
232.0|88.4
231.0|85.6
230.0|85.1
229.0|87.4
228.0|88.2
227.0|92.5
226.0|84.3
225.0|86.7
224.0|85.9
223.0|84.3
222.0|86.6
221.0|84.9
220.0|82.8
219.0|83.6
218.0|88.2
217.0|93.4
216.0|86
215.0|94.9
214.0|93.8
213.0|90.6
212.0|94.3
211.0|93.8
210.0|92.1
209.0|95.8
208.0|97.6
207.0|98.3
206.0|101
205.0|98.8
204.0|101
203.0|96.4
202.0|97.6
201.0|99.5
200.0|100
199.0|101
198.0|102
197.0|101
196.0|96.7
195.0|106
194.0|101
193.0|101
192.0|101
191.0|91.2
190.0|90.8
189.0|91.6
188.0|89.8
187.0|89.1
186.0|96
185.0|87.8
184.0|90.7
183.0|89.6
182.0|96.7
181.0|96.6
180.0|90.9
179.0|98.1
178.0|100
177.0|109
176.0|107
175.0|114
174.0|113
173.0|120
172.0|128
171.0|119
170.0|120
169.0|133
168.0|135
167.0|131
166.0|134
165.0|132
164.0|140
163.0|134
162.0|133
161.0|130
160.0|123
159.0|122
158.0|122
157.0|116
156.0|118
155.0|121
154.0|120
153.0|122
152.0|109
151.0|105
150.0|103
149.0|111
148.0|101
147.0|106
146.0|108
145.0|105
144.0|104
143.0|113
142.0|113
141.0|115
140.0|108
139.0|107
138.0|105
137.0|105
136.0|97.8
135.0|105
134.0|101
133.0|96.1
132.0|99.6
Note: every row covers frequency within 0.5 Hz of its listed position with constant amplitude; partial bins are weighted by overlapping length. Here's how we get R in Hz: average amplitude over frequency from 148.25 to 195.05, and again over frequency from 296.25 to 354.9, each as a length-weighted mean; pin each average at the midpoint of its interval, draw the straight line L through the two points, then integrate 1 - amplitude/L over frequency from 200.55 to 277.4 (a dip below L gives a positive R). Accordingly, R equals 6.79 Hz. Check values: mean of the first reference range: 111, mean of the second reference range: 86.1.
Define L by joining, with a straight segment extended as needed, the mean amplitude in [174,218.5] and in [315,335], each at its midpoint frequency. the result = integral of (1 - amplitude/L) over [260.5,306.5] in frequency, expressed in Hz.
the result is 3.4 Hz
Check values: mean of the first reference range 96.8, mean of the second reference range 90.6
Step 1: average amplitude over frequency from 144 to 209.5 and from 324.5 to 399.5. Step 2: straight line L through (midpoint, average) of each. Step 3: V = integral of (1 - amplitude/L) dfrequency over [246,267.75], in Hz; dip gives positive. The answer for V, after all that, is -1.57 Hz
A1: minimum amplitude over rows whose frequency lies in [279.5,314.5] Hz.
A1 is 78.2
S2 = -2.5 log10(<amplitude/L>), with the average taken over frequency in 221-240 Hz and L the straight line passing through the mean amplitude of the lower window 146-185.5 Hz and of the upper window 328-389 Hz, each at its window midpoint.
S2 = 0.14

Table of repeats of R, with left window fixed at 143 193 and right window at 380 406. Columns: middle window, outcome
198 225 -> 1.6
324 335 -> -3.1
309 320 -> -3.7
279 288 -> -0.2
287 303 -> -2.7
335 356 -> -4.7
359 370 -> -3.2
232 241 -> 0.3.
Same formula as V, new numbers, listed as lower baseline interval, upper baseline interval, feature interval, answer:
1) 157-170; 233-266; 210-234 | 4.0 Hz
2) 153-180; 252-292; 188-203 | 1.8 Hz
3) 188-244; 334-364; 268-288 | 1.0 Hz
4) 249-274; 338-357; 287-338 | -4.0 Hz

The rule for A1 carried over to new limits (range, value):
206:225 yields 82.8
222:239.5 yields 83.5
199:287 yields 74.2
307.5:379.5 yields 62.6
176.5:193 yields 87.8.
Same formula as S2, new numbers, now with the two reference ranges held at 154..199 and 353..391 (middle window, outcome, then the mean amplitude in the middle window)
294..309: -0.15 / 91.9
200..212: 0.06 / 97.4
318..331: -0.24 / 92.5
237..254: -0.02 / 95.6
